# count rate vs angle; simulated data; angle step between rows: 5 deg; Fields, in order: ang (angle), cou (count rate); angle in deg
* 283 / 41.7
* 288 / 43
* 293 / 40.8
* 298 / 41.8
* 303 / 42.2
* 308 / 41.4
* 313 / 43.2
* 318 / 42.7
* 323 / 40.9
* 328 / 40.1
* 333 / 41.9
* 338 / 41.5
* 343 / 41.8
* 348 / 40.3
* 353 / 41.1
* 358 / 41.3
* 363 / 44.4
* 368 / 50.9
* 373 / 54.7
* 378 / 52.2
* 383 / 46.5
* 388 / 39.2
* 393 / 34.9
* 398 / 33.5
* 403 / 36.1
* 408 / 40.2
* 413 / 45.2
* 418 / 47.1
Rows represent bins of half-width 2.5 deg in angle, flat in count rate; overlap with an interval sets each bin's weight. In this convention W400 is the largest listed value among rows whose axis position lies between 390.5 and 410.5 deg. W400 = 40.2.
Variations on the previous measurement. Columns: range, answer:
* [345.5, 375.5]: 54.7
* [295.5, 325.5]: 43.2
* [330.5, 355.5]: 41.9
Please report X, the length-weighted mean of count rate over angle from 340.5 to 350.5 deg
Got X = 41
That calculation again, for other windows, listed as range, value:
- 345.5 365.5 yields 41.8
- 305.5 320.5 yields 42.4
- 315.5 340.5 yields 41.4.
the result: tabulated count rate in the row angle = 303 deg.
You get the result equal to 42.2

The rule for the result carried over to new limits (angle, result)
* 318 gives 42.7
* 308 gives 41.4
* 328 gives 40.1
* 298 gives 41.8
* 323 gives 40.9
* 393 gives 34.9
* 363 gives 44.4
